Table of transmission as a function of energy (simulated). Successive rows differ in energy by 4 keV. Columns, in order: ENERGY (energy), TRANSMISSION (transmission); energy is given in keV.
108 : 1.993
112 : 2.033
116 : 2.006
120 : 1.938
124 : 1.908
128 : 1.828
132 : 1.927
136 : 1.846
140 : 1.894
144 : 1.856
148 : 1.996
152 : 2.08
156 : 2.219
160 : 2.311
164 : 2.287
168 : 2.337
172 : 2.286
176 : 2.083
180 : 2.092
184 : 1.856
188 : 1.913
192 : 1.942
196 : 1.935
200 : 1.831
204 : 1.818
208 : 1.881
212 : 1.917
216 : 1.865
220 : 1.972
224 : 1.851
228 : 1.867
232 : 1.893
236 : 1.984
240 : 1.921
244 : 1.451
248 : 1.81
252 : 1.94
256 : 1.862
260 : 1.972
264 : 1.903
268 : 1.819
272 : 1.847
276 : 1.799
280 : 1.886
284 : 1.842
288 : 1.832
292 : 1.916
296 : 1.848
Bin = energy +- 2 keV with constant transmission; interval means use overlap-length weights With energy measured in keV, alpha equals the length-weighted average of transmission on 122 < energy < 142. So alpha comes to 1.88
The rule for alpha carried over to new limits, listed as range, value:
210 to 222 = 1.92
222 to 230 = 1.86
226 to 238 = 1.91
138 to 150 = 1.92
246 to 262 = 1.9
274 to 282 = 1.84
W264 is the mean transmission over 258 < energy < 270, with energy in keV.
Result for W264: 1.9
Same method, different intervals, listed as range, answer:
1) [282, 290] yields 1.84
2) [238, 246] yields 1.69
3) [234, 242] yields 1.95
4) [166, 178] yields 2.24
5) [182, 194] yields 1.9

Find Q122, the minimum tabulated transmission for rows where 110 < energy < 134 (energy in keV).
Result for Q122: 1.828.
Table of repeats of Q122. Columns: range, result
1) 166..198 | 1.856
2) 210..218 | 1.865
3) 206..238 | 1.851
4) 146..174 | 1.996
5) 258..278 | 1.799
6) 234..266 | 1.451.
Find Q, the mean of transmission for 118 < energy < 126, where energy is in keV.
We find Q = 1.92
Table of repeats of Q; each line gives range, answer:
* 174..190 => 1.99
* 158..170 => 2.31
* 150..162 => 2.2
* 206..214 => 1.9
